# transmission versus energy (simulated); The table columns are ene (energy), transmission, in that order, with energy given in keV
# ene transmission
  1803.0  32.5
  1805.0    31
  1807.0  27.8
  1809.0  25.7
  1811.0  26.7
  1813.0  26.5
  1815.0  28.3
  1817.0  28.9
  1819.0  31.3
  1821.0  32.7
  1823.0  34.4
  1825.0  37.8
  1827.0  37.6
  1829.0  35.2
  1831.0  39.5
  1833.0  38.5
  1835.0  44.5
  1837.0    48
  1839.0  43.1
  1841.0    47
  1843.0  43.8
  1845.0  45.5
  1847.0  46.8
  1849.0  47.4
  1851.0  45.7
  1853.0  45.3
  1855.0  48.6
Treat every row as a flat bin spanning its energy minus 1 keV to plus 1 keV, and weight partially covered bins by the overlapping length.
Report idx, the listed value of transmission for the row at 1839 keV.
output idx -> 43.1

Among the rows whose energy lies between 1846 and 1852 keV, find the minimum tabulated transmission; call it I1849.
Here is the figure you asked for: 45.7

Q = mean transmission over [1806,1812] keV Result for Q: 26.7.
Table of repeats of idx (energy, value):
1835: 44.5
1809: 25.7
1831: 39.5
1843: 43.8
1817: 28.9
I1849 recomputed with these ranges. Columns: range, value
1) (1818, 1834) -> 31.3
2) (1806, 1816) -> 25.7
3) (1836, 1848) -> 43.1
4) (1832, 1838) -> 38.5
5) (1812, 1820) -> 26.5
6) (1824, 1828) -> 37.6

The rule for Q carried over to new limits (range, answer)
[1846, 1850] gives 47.1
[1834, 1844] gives 45.3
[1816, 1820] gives 30.1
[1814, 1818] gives 28.6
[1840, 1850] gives 46.1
